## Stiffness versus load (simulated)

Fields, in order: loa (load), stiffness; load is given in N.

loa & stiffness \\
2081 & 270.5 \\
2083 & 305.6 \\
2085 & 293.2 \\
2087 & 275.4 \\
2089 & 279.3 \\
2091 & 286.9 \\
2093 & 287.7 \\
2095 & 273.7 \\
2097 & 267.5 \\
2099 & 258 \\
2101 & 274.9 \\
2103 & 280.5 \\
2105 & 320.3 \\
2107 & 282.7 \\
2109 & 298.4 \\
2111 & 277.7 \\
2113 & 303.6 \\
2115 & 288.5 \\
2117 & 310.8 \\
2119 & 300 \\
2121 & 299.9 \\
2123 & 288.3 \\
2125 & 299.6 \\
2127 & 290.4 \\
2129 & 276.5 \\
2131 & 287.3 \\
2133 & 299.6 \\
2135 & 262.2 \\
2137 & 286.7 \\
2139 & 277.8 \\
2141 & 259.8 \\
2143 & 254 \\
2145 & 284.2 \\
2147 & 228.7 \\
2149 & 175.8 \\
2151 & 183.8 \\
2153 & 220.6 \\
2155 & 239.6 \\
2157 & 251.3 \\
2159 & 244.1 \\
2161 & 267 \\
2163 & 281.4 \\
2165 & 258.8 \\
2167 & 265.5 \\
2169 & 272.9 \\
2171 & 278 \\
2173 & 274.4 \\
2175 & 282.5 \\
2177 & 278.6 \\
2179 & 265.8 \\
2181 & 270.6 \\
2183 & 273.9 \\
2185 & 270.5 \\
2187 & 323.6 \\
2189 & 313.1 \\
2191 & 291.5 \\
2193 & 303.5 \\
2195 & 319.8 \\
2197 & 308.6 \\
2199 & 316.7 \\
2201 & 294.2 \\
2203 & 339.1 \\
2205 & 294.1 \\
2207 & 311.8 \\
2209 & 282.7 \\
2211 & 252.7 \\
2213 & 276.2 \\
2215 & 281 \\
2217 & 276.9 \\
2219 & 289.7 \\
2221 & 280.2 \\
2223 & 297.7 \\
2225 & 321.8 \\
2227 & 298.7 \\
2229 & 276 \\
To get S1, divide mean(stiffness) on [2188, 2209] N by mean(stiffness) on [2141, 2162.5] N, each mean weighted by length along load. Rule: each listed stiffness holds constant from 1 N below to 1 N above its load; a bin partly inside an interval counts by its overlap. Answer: 1.30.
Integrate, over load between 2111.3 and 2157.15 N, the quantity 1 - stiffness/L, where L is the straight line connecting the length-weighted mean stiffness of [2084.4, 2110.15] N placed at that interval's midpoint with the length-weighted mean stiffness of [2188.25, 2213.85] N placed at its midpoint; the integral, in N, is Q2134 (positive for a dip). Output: 3.2 N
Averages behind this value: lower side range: 283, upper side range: 300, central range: 269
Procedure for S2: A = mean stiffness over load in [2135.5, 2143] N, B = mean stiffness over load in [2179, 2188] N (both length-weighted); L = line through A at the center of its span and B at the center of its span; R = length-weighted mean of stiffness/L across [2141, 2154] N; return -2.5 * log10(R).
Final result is 0.20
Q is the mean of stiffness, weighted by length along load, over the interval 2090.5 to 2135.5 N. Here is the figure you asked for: 288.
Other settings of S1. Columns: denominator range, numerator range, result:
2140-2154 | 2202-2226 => 1.27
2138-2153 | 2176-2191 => 1.21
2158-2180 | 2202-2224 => 1.07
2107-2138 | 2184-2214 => 1.03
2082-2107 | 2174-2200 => 1.04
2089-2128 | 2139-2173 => 0.86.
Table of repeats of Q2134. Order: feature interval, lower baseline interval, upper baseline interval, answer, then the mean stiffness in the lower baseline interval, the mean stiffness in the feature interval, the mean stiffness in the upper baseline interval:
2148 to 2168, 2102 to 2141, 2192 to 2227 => 3.71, 290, 239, 297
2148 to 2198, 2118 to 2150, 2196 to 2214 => 3.19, 273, 269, 297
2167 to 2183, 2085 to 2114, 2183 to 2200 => 1.40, 284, 274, 304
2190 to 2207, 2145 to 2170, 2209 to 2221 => -2.68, 243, 309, 276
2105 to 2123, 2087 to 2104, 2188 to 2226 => -1.07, 276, 296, 297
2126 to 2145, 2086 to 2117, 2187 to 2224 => 0.73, 285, 278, 297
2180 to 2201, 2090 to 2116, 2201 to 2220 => -0.75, 285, 299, 290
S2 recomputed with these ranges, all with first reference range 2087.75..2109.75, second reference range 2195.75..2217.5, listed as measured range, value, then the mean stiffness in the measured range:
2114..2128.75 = -0.040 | 296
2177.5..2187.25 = 0.055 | 277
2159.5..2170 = 0.086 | 268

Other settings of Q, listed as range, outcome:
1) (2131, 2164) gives 252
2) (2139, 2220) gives 274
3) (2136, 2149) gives 258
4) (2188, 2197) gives 307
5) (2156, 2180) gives 268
